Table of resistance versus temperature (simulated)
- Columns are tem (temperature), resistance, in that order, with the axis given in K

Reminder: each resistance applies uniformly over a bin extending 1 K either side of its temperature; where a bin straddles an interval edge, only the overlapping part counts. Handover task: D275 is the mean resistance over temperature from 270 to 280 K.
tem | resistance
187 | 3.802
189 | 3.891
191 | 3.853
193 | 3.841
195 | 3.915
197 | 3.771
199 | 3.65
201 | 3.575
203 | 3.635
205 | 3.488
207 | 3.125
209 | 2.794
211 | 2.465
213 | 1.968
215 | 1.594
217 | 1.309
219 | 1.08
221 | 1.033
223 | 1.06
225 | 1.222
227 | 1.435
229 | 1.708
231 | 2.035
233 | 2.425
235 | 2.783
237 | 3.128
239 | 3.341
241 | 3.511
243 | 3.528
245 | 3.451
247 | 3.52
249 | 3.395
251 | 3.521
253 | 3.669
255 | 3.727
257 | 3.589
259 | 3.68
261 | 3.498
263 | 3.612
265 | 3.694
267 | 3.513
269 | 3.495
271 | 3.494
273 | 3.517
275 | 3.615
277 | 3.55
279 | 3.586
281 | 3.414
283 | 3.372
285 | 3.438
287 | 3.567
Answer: 3.55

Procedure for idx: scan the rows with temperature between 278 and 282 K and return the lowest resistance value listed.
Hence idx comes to 3.414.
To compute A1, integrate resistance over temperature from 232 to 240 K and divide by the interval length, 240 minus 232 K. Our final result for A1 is 2.92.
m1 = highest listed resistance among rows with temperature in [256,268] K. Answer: 3.694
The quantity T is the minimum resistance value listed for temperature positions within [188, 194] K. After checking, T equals 3.841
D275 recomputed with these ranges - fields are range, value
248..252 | 3.46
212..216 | 1.78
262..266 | 3.65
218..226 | 1.1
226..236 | 2.08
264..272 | 3.55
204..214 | 2.77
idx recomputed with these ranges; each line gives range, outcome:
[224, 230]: 1.222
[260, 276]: 3.494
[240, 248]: 3.451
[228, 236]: 1.708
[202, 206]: 3.488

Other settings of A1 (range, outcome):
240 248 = 3.5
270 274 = 3.51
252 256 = 3.7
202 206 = 3.56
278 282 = 3.5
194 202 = 3.73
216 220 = 1.19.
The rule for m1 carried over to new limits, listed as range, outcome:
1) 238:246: 3.528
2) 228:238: 3.128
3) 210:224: 2.465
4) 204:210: 3.488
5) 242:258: 3.727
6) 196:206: 3.771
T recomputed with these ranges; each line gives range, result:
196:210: 2.794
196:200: 3.65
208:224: 1.033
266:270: 3.495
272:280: 3.517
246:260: 3.395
